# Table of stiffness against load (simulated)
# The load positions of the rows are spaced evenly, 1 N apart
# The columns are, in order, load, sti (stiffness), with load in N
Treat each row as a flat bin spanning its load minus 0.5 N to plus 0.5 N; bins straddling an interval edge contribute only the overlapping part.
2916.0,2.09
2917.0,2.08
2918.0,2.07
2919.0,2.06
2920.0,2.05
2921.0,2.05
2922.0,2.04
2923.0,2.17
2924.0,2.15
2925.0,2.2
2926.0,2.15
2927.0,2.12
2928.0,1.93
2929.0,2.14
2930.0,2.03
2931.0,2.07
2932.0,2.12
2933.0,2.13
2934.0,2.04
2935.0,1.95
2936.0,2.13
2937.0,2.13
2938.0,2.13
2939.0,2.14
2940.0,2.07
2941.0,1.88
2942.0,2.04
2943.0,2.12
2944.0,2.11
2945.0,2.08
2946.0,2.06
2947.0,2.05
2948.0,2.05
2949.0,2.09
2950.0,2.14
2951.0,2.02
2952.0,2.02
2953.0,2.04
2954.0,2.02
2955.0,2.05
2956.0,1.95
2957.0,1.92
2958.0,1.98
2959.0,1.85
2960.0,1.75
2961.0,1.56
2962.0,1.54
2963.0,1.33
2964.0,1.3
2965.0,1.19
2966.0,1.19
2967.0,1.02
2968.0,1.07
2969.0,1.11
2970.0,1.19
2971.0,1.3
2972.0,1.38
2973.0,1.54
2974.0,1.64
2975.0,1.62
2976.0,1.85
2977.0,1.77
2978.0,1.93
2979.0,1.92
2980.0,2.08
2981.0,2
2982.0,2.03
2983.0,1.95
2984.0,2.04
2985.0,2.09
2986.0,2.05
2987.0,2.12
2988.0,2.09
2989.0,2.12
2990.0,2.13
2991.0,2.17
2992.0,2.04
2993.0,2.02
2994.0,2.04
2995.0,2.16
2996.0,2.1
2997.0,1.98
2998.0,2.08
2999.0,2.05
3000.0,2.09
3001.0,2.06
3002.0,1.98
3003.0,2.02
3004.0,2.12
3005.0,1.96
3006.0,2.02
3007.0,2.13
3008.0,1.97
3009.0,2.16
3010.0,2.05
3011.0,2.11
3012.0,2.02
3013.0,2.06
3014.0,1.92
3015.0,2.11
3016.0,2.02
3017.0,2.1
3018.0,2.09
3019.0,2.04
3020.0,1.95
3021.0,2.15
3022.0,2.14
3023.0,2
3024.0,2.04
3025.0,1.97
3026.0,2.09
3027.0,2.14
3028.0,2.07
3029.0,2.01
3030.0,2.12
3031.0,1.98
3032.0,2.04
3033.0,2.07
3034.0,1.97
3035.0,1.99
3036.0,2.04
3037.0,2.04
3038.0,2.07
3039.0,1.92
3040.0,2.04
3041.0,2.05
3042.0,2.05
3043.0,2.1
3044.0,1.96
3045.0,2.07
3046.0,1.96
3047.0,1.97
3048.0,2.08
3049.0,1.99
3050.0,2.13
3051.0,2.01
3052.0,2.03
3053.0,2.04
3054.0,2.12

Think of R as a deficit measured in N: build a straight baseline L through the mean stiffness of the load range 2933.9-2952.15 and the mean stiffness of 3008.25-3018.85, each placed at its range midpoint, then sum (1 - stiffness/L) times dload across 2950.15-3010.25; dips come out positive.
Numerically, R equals 6.23 N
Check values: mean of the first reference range 2.07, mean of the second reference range 2.06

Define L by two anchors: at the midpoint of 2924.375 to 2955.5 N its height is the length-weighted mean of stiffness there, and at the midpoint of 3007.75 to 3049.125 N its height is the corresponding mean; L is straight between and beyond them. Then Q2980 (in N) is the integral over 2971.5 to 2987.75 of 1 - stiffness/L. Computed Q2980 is 1.4 N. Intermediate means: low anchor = 2.07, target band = 1.88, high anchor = 2.04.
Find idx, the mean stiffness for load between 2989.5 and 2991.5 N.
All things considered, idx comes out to 2.15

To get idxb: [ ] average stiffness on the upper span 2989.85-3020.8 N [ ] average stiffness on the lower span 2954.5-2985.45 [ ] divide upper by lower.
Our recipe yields 1.25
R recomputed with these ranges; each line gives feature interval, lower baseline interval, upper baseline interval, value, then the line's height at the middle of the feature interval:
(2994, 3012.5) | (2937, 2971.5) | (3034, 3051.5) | -1.37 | 1.92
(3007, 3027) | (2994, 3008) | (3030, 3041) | -0.17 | 2.04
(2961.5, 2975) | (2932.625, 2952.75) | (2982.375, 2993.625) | 5.00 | 2.07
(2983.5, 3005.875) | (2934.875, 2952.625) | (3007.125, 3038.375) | -0.12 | 2.06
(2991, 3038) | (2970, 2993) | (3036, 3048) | -2.14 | 1.96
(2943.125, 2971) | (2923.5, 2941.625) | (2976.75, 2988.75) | 4.42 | 2.05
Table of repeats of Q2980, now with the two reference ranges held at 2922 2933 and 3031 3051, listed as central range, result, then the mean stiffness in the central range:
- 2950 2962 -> 1.0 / 1.92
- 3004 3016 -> 0.0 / 2.05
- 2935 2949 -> 0.2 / 2.07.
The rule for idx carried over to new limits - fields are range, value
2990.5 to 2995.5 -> 2.09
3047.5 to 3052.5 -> 2.05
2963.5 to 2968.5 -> 1.15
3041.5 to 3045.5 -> 2.04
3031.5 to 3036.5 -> 2.02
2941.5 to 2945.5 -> 2.09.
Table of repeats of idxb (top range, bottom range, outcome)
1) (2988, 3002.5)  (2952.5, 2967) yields 1.24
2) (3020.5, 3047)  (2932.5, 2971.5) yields 1.12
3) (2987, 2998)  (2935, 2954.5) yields 1.01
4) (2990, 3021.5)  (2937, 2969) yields 1.13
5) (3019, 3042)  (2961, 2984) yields 1.31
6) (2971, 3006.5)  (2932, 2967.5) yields 1.04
